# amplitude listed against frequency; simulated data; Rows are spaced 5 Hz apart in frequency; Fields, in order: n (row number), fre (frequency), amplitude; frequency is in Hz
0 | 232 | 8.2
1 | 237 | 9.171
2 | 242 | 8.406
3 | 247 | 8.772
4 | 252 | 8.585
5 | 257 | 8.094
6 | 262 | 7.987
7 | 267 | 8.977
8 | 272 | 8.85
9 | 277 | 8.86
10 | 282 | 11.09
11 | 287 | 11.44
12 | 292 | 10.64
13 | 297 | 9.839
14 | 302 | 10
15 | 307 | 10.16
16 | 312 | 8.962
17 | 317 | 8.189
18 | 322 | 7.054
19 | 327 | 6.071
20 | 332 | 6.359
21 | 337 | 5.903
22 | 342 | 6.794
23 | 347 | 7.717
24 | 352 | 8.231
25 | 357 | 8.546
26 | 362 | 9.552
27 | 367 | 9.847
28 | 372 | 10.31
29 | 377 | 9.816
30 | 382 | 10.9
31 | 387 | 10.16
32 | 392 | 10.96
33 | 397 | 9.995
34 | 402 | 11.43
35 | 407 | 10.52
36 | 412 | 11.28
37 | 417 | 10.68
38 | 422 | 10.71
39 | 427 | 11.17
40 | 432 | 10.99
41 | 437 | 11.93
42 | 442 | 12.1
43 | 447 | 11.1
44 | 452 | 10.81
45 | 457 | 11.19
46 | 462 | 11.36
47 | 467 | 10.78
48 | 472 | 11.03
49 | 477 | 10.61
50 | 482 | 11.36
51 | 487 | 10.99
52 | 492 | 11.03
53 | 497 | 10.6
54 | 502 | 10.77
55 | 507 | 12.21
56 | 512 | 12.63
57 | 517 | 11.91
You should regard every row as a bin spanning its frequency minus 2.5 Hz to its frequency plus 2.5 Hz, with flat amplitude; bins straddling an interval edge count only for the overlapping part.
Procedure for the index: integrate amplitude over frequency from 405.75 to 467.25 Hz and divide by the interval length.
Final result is 11.1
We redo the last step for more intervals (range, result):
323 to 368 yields 7.58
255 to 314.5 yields 9.59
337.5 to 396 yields 9.25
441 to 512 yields 11.2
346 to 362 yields 8.42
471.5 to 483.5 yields 11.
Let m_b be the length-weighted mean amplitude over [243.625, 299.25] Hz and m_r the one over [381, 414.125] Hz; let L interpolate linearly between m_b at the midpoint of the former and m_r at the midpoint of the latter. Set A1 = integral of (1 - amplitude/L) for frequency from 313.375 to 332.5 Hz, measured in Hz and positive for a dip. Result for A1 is 5.4 Hz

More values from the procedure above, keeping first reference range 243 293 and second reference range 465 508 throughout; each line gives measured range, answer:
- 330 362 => 7.9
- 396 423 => -1.1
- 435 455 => -1.5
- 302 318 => 0.4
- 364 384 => -0.1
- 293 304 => -0.6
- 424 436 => -0.7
